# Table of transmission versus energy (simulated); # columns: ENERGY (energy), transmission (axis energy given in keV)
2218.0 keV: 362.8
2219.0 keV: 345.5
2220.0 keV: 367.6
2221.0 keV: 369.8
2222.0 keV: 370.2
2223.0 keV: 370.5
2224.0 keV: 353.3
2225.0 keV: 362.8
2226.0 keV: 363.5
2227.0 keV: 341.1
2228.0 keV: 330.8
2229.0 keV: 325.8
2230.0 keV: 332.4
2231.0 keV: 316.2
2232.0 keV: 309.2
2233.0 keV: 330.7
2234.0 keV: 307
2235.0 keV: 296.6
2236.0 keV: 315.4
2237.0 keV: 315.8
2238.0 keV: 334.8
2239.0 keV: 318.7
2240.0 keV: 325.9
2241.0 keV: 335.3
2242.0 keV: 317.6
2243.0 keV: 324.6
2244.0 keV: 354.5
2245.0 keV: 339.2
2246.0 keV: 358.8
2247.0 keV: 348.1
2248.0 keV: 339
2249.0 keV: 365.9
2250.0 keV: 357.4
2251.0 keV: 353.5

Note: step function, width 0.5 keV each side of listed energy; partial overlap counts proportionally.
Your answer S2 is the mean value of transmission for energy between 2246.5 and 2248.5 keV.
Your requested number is 344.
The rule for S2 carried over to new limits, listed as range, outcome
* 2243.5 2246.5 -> 351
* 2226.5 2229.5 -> 333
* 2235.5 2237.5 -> 316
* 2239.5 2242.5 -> 326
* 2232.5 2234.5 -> 319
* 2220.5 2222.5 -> 370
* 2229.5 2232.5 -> 319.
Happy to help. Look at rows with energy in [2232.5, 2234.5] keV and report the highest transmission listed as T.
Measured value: 330.7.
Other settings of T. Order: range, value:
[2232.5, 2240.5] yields 334.8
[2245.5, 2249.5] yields 365.9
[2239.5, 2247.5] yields 358.8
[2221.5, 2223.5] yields 370.5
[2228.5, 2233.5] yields 332.4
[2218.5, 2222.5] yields 370.2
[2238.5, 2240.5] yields 325.9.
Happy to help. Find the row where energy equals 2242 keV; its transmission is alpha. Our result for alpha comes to 317.6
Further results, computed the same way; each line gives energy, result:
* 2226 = 363.5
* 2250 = 357.4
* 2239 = 318.7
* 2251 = 353.5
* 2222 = 370.2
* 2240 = 325.9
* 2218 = 362.8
